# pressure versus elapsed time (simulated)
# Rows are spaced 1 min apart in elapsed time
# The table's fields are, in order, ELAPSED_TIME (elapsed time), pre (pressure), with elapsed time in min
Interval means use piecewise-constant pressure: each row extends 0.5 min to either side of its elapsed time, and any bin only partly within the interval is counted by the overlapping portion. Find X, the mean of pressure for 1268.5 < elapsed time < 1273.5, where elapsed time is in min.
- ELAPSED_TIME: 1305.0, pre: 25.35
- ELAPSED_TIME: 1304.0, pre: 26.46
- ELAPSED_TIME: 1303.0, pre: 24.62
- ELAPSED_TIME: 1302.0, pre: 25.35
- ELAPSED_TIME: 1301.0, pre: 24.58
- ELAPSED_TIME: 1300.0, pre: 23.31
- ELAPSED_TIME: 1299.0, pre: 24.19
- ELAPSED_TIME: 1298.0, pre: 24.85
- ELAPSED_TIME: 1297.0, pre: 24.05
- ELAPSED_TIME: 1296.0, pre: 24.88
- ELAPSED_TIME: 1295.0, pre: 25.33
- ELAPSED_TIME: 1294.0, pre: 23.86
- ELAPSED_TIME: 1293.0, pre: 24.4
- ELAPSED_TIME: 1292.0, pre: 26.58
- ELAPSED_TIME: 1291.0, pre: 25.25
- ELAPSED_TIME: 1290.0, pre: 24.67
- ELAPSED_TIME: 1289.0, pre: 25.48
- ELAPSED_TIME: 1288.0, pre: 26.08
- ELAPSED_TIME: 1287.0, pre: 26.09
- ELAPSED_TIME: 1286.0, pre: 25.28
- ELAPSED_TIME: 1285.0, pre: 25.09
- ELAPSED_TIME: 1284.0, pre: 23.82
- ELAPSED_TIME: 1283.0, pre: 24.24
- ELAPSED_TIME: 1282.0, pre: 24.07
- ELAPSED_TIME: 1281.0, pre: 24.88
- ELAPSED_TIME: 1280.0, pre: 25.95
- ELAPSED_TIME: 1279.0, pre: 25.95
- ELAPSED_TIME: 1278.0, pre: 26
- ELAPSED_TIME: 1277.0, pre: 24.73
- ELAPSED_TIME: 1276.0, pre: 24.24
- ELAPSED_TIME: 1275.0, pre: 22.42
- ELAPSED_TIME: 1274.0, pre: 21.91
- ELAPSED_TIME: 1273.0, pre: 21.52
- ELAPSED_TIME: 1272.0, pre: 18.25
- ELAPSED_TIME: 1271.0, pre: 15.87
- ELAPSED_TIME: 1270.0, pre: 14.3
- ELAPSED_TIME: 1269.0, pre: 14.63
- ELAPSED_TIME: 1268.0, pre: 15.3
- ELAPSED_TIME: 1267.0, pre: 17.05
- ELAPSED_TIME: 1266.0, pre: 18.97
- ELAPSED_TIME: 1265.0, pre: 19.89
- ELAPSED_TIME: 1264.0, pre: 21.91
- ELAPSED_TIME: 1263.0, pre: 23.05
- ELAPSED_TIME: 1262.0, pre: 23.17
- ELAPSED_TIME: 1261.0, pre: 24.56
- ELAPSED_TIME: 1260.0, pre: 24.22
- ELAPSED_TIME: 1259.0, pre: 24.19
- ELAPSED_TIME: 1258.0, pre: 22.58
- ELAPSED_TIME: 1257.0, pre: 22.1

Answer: 16.9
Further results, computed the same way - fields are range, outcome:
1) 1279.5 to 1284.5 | 24.6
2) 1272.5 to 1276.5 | 22.5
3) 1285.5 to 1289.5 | 25.7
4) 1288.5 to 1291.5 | 25.1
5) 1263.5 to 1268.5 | 18.6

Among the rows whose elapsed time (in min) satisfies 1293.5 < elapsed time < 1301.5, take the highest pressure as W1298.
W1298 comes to 25.33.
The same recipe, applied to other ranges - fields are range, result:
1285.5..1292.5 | 26.58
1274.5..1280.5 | 26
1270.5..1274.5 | 21.91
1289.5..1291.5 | 25.25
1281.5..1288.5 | 26.09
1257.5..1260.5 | 24.22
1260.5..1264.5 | 24.56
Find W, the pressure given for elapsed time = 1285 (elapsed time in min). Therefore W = 25.09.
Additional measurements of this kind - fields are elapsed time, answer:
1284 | 23.82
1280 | 25.95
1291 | 25.25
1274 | 21.91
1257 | 22.1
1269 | 14.63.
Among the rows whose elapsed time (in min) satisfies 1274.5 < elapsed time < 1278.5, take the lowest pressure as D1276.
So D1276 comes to 22.42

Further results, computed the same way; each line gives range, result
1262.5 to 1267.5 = 17.05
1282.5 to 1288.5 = 23.82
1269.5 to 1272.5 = 14.3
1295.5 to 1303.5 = 23.31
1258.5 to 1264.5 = 21.91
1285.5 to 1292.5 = 24.67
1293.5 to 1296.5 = 23.86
